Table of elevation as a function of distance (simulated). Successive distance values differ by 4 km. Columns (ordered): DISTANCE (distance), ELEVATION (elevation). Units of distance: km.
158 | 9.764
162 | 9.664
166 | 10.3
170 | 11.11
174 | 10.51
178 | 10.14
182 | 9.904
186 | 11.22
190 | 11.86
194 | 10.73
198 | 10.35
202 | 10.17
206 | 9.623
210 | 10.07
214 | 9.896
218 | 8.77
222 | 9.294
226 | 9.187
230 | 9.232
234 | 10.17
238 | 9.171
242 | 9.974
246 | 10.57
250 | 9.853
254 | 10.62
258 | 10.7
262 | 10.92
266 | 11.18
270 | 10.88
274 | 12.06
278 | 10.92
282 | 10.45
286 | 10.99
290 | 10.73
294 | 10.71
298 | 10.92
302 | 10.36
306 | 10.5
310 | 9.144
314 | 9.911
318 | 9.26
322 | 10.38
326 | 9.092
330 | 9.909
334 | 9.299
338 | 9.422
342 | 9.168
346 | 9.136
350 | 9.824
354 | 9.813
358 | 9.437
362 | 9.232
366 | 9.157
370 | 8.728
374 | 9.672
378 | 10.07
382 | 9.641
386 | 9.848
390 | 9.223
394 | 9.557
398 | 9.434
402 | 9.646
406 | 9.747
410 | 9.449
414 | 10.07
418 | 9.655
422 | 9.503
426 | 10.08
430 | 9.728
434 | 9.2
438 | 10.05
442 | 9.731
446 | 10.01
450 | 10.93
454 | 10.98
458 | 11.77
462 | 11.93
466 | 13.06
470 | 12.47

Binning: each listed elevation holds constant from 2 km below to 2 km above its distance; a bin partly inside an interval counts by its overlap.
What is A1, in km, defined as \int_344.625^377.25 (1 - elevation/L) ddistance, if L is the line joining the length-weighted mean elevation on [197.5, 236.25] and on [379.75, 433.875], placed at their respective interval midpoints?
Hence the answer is 0.8 km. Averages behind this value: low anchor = 9.65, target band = 9.41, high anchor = 9.65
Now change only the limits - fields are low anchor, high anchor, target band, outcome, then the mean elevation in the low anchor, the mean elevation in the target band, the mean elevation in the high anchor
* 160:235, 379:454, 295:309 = -0.8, 10.1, 10.5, 9.79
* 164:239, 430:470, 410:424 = 1.4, 10.1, 9.7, 10.9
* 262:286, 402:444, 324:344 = 2.2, 11.1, 9.38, 9.72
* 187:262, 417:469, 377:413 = 2.9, 10.1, 9.62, 10.6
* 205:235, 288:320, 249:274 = -2.5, 9.51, 10.8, 10.2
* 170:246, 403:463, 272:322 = -2.0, 10.1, 10.5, 10.2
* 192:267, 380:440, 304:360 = 1.2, 10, 9.59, 9.66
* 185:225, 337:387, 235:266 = -1.1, 10.1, 10.3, 9.47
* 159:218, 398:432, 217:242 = 2.1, 10.3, 9.38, 9.72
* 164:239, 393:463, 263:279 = -1.9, 10.1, 11.3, 10.1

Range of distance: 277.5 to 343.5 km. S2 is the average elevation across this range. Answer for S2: 10.1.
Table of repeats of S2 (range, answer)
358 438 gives 9.57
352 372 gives 9.27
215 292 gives 10.3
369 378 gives 9.45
